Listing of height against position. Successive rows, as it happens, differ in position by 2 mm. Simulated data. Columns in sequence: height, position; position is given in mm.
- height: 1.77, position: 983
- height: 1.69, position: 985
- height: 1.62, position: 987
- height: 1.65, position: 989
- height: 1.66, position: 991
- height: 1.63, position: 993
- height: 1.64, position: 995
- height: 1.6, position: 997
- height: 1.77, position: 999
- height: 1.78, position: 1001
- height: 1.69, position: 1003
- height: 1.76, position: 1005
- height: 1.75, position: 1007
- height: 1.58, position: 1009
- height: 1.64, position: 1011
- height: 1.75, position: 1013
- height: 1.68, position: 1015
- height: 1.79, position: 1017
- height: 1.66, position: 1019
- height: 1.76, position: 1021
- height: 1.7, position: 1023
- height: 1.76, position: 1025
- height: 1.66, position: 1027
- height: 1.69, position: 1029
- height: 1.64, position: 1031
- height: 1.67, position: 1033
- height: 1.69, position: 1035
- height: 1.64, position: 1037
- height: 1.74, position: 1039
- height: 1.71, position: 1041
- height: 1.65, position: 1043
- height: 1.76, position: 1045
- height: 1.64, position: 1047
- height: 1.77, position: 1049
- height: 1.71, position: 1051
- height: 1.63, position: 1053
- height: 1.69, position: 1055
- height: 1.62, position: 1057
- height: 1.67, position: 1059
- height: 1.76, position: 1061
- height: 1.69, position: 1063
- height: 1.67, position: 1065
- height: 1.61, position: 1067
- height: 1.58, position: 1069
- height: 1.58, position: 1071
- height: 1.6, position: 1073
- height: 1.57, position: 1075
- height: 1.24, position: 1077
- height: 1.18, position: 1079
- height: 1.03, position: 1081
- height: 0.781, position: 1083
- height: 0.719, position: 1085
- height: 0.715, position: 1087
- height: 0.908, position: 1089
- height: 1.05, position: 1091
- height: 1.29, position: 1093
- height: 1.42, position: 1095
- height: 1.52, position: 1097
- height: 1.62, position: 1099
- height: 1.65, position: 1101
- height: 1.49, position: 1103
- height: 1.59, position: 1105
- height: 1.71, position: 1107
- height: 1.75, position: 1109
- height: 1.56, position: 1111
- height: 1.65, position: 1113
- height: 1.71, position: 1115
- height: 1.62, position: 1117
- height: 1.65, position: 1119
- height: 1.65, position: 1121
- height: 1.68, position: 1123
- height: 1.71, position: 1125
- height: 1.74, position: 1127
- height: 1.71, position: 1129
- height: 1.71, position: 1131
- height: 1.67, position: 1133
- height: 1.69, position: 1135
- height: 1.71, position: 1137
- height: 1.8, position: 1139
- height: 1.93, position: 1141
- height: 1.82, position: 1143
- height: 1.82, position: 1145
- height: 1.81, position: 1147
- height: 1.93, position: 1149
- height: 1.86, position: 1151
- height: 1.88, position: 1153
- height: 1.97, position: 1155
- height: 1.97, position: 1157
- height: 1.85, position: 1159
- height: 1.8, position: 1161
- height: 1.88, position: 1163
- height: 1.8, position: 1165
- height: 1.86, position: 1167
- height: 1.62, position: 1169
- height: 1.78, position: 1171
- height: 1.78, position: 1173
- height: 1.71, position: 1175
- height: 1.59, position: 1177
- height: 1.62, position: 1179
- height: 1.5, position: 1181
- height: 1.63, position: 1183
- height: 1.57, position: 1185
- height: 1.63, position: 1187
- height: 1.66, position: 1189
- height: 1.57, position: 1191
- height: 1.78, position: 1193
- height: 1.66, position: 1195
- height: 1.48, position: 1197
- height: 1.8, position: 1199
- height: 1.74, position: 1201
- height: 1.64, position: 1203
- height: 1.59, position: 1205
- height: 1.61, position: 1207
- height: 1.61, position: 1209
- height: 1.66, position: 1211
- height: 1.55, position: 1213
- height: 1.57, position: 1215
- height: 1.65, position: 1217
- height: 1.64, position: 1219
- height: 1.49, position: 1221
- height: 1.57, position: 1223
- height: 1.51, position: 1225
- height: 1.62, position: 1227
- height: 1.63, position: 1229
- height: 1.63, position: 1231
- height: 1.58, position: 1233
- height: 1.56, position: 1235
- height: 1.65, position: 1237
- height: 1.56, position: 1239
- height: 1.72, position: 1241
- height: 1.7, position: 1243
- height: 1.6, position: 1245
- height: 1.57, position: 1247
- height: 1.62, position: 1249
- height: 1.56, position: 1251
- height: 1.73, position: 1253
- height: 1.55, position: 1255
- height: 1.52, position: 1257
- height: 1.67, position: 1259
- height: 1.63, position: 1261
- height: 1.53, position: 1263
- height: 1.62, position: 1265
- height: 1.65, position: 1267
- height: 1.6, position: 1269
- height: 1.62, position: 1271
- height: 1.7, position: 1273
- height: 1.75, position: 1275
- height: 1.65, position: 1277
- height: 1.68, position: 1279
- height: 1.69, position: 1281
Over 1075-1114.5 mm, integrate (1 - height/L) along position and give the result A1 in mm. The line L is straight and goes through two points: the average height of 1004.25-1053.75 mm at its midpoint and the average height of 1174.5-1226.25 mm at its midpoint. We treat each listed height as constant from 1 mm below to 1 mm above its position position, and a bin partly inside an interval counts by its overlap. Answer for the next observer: 8.2 mm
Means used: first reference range 1.7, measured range 1.32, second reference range 1.62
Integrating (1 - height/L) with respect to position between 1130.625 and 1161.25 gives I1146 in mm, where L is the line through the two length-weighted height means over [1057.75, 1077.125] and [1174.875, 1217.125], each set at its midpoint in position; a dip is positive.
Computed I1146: -3.9 mm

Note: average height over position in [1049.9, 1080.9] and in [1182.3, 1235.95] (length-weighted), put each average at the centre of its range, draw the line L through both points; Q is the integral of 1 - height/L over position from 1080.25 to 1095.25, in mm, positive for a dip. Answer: 5.81 mm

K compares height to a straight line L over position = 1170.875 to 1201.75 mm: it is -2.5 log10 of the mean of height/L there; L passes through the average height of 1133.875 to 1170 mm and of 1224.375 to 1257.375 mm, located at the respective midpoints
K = 0.06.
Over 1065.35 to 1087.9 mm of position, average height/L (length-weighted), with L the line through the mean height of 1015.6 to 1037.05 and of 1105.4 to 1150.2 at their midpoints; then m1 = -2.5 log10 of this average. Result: 0.34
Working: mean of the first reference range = 1.7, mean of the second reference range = 1.73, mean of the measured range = 1.25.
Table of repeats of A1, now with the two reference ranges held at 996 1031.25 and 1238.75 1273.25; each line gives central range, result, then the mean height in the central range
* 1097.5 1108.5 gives 0.4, 1.61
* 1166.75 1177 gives -0.5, 1.73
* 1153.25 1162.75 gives -1.4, 1.89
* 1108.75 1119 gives 0.1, 1.65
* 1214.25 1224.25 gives 0.3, 1.58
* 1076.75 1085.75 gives 3.8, 0.977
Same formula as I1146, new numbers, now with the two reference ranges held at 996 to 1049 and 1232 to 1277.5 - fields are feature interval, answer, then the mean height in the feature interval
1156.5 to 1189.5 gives -1.3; 1.72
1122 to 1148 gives -1.4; 1.75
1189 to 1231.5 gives 0.5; 1.62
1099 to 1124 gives 0.4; 1.64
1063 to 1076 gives 0.6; 1.61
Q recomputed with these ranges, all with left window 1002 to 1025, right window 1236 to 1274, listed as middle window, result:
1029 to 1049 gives 0.1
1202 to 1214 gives 0.2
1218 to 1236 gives 0.6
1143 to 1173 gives -3.4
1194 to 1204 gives -0.1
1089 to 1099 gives 2.2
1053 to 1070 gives 0.3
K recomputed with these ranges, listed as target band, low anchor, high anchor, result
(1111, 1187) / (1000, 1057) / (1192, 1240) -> -0.06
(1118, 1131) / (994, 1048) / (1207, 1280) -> -0.02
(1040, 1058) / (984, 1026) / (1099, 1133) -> 0.00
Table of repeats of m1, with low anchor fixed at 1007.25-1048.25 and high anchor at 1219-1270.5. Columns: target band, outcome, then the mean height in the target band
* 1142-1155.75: -0.14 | 1.87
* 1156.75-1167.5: -0.13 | 1.85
